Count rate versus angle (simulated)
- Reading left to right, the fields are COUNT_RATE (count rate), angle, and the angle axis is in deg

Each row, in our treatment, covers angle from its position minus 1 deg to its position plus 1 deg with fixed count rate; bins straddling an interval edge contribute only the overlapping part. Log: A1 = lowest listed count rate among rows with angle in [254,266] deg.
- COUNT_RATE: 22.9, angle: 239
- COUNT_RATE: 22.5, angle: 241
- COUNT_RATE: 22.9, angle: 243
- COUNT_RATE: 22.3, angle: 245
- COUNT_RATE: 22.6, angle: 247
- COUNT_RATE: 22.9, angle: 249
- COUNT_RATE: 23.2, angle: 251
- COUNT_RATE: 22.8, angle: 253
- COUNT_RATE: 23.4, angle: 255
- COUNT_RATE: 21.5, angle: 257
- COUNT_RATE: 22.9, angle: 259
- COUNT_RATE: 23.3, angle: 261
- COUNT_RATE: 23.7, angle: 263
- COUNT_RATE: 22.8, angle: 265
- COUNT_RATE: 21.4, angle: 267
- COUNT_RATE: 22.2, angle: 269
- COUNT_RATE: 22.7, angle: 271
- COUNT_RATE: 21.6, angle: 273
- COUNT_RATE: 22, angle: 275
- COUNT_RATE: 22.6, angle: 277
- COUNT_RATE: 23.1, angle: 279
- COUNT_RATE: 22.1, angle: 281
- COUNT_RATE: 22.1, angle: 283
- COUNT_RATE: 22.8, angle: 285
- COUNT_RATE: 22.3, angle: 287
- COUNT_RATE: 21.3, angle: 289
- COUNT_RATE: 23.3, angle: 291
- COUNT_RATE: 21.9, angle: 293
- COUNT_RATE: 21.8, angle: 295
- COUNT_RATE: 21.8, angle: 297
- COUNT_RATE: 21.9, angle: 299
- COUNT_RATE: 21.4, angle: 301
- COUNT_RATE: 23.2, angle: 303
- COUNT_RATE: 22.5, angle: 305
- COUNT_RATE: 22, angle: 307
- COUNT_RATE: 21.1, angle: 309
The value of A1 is 21.5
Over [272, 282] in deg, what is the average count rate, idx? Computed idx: 22.3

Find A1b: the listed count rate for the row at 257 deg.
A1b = 21.5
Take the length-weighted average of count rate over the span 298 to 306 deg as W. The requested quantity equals 22.2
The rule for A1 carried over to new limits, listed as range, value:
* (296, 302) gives 21.4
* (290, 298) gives 21.8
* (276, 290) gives 21.3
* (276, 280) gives 22.6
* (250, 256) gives 22.8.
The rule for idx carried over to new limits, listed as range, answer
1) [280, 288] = 22.3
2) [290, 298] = 22.2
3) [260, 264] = 23.5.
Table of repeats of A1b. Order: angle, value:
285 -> 22.8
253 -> 22.8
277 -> 22.6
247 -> 22.6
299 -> 21.9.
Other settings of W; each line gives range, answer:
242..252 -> 22.8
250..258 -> 22.7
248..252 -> 23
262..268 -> 22.6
